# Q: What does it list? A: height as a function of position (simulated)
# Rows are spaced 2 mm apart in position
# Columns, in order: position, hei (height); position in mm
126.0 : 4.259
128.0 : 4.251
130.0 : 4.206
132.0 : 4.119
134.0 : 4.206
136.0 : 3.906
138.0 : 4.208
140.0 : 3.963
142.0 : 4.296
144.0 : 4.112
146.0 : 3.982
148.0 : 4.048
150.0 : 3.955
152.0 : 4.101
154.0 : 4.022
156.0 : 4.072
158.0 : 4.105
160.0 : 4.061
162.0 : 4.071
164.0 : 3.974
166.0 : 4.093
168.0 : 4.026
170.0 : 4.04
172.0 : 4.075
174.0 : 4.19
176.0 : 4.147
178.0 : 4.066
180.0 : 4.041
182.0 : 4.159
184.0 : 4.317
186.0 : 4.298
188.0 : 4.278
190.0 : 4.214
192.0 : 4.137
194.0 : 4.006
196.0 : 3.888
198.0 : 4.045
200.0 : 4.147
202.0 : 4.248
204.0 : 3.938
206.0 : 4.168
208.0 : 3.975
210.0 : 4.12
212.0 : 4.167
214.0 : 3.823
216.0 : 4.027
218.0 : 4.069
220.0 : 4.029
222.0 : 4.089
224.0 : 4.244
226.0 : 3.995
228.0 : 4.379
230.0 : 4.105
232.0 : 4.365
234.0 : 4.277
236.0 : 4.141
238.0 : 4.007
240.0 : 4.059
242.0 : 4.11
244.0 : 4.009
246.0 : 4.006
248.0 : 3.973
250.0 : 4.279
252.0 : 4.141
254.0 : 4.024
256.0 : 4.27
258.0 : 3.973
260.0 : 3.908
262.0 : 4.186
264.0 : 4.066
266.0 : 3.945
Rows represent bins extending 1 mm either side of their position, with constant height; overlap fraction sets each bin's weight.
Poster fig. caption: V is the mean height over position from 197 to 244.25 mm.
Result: 4.11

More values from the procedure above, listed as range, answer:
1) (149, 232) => 4.1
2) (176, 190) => 4.19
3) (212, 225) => 4.06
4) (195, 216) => 4.05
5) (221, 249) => 4.13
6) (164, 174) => 4.06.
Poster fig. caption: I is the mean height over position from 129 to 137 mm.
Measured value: 4.11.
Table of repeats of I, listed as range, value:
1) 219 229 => 4.15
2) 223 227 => 4.12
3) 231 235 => 4.32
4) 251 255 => 4.08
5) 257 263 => 4.02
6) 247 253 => 4.13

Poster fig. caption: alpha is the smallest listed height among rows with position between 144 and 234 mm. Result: 3.823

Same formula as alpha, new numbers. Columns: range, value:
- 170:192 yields 4.04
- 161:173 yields 3.974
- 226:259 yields 3.973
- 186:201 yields 3.888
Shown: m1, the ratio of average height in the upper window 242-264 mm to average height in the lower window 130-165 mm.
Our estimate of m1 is 1.00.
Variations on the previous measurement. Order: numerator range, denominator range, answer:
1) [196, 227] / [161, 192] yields 0.98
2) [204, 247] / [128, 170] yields 1.00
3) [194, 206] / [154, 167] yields 1.00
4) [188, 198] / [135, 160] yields 1.00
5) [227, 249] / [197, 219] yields 1.02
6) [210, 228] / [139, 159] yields 1.00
